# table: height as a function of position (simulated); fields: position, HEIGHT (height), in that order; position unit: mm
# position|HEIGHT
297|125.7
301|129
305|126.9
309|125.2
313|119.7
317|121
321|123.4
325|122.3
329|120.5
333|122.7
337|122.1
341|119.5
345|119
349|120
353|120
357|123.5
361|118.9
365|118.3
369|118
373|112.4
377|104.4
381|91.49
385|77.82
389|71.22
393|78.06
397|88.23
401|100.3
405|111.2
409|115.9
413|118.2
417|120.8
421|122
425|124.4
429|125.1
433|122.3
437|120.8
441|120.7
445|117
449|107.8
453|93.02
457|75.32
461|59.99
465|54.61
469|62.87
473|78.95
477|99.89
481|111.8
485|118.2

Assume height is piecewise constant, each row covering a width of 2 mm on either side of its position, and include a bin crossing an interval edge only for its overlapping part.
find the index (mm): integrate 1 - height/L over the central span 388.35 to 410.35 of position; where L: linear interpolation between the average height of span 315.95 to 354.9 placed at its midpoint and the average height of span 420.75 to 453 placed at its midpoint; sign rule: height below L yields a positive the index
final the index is 4.5 mm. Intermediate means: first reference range 121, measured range 94.9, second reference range 118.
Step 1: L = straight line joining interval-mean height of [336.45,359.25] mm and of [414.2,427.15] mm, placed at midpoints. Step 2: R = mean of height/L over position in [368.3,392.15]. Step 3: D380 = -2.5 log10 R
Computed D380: 0.28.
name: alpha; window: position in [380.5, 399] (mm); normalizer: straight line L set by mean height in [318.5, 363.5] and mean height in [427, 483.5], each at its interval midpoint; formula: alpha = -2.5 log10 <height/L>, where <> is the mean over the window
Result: 0.34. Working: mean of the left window 121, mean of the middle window 80.5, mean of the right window 96.6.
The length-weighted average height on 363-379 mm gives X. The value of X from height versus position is 113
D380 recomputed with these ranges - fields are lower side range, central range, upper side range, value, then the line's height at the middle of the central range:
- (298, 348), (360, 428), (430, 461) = 0.07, 113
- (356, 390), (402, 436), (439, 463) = -0.20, 99.2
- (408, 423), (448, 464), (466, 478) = 0.11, 88.9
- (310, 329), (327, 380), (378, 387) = -0.15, 103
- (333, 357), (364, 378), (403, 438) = 0.06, 120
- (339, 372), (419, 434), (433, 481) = -0.22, 100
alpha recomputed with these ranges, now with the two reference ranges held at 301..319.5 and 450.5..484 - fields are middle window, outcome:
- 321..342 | -0.03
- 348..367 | -0.09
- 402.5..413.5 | -0.17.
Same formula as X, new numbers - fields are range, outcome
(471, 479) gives 89.4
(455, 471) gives 63.2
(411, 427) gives 121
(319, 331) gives 122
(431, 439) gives 122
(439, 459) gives 103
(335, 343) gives 121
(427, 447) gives 121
